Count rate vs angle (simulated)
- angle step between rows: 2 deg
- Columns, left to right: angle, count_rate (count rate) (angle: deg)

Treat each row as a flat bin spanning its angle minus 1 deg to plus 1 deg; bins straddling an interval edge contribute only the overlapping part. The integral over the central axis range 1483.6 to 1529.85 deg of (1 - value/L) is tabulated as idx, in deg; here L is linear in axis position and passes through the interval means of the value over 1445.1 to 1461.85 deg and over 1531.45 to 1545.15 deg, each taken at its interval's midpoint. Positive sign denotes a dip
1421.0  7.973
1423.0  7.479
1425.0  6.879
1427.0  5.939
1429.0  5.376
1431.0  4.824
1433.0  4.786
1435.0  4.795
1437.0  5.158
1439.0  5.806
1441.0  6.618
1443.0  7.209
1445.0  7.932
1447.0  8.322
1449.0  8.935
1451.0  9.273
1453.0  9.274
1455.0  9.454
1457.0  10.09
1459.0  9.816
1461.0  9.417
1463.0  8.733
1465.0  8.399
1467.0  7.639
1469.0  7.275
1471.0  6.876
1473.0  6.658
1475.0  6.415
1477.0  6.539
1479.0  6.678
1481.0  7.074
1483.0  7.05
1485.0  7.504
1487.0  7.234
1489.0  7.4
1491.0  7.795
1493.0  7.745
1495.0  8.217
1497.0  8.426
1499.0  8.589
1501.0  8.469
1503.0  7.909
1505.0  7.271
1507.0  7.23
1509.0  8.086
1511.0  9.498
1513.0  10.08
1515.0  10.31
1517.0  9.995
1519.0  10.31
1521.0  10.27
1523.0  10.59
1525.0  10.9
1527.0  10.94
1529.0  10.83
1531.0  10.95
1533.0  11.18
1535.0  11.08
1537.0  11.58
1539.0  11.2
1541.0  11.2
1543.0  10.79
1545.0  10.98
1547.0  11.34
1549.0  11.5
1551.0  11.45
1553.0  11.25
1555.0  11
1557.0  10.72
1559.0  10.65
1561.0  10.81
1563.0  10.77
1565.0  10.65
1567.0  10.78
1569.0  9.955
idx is 6.9 deg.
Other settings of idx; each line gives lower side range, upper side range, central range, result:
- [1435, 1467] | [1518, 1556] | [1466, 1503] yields 7.38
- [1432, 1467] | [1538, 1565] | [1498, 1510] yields 2.05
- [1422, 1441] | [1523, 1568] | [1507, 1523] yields -0.12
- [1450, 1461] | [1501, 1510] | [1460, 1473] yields 1.73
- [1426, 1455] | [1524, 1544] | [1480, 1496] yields 2.64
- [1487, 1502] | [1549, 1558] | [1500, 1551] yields -2.67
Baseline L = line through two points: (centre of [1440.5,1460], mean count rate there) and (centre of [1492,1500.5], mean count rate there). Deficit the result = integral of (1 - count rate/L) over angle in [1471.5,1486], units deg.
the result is 2.74 deg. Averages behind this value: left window 8.75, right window 8.26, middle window 6.85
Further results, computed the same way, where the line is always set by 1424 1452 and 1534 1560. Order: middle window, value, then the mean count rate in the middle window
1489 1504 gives 1.5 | 8.11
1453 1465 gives -3.2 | 9.39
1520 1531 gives -0.5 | 10.7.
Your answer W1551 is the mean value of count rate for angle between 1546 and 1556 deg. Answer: 11.3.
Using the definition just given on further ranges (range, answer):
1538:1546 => 11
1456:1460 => 9.95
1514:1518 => 10.2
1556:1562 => 10.7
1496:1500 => 8.51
